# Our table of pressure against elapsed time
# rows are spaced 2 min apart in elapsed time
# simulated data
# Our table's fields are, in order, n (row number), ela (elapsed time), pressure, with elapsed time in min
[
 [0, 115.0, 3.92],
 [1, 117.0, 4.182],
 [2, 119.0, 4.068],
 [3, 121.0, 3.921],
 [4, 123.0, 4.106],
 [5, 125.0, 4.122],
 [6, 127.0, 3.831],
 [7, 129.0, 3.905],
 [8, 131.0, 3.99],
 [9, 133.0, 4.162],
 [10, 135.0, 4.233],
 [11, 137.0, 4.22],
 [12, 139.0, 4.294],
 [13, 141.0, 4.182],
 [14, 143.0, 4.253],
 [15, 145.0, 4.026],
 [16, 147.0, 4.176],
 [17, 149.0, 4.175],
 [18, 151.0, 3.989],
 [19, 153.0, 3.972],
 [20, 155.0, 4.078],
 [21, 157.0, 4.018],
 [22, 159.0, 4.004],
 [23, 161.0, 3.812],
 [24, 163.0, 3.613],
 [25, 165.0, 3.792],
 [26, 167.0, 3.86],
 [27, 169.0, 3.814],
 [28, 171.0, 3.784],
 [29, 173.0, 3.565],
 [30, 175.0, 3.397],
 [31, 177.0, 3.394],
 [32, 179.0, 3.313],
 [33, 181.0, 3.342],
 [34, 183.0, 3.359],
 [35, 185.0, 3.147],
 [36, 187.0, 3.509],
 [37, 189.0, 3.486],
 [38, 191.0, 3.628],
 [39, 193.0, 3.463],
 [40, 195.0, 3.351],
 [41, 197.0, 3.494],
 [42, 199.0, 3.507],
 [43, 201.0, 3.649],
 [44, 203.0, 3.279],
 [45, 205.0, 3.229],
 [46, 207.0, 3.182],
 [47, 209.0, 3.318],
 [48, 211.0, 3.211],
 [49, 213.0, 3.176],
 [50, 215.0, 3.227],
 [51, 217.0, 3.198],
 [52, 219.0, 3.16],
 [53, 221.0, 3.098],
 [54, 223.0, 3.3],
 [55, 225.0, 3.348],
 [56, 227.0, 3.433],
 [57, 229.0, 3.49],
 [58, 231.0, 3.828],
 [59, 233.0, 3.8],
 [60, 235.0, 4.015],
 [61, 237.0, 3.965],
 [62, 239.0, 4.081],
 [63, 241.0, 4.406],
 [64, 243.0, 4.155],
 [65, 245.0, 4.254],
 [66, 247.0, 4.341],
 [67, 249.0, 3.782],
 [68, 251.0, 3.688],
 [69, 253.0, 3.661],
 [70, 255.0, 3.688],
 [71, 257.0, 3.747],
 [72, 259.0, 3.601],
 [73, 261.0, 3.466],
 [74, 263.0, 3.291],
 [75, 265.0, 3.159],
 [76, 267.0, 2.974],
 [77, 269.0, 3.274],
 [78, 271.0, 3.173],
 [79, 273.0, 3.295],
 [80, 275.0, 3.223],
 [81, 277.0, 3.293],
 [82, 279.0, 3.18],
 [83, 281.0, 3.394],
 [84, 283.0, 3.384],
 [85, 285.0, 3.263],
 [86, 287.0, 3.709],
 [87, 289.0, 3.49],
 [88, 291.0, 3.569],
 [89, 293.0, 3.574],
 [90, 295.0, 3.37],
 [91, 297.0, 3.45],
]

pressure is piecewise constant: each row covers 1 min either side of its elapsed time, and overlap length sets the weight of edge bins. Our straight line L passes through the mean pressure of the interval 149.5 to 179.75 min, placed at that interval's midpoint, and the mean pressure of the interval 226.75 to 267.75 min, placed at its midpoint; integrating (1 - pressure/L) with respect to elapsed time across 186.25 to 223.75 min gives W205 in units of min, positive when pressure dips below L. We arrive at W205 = 4.3 min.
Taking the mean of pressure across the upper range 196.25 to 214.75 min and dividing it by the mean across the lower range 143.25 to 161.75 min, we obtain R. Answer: 0.82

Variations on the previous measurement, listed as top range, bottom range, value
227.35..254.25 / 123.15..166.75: 0.98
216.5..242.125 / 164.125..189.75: 1.03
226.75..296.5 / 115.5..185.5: 0.92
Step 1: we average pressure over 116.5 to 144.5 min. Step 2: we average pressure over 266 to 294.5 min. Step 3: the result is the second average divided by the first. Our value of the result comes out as 0.8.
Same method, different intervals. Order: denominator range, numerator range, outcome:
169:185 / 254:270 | 0.98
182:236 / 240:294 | 1.05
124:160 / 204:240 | 0.84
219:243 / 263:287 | 0.88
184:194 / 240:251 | 1.20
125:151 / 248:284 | 0.83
